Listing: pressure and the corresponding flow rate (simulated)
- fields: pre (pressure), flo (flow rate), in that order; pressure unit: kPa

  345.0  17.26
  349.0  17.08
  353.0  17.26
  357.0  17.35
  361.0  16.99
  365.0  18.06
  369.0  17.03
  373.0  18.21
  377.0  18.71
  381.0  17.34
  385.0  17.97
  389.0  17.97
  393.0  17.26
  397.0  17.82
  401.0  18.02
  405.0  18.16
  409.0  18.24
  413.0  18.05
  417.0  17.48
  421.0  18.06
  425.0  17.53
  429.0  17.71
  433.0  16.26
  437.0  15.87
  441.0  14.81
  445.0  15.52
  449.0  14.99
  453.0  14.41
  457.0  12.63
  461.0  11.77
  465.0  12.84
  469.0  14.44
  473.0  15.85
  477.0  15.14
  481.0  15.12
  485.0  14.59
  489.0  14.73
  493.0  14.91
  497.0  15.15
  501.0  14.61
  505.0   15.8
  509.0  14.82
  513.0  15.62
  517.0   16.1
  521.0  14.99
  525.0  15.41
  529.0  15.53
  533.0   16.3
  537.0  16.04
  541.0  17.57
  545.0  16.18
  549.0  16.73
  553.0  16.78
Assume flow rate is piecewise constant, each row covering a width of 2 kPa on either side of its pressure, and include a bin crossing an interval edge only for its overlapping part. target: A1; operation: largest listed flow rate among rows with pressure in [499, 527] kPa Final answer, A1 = 16.1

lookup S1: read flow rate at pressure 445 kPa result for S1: 15.52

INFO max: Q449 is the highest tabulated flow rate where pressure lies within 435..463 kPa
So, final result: 15.87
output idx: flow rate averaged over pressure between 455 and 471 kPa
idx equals 12.9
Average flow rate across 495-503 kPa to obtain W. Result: 14.9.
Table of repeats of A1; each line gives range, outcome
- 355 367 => 18.06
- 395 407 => 18.16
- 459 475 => 15.85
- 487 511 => 15.8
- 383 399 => 17.97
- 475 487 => 15.14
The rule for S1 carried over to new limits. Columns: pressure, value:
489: 14.73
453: 14.41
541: 17.57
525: 15.41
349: 17.08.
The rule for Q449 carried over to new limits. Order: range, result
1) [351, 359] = 17.35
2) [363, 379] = 18.71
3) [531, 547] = 17.57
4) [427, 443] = 17.71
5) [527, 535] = 16.3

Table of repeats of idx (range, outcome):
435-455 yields 15.1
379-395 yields 17.6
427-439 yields 16.6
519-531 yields 15.3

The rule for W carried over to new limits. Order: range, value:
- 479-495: 14.8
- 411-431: 17.8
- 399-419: 18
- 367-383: 17.8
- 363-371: 17.5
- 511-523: 15.6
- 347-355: 17.2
